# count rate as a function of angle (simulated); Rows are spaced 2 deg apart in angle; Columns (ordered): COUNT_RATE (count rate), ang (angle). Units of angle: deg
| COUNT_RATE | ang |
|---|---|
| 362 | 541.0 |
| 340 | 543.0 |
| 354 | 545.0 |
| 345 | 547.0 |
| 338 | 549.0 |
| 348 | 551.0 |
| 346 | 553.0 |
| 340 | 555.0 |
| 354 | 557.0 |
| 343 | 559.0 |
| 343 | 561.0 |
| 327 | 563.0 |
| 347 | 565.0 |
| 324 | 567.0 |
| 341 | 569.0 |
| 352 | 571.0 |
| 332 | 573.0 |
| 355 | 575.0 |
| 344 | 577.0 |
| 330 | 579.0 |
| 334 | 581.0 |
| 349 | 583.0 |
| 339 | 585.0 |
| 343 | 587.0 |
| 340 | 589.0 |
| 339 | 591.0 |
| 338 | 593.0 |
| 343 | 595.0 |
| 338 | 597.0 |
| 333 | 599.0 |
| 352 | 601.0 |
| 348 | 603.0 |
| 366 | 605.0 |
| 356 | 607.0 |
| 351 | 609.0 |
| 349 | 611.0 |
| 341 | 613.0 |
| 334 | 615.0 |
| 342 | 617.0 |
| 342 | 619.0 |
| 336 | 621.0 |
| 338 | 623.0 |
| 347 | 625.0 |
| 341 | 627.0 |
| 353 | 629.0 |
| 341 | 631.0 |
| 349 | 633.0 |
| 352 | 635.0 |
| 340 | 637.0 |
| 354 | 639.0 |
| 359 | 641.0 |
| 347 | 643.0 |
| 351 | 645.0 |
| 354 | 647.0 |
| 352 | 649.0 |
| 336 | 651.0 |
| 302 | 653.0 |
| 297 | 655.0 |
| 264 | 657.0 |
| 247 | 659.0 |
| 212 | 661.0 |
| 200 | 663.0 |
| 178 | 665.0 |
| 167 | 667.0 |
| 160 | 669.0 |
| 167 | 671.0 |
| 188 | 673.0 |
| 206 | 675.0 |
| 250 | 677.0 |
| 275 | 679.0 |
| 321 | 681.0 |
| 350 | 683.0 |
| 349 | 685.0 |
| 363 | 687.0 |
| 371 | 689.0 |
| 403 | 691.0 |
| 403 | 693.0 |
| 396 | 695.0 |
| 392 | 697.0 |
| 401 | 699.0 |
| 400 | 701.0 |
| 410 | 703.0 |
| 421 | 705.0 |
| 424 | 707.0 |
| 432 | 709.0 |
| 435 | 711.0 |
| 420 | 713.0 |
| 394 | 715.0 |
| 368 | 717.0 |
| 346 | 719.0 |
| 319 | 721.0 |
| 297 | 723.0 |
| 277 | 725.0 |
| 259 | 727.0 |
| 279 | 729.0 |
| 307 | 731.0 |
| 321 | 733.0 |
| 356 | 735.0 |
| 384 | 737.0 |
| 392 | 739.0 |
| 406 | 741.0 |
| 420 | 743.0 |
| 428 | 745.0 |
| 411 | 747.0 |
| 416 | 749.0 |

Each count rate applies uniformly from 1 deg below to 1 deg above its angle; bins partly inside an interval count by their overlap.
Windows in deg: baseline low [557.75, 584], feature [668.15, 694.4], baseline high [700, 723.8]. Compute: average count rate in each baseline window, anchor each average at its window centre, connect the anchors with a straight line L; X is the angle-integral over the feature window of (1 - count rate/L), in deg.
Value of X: 5.84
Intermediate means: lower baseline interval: 340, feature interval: 295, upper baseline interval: 390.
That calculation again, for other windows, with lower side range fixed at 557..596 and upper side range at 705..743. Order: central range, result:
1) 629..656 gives 0.59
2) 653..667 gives 4.71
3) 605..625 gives 0.06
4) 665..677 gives 5.76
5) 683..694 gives -0.62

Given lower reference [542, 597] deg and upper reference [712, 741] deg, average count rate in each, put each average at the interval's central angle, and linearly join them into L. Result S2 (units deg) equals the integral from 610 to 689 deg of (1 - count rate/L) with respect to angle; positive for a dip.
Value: 8.9 deg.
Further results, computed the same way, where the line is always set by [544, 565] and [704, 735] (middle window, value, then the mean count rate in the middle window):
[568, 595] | 0.33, 341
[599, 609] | -0.17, 353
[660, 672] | 5.81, 181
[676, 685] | 1.19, 305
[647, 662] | 2.49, 292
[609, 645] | 0.28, 345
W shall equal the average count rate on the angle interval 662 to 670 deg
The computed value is 176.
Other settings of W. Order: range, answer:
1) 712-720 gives 382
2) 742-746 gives 424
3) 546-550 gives 342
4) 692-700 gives 398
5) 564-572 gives 341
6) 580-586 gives 341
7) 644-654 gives 339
